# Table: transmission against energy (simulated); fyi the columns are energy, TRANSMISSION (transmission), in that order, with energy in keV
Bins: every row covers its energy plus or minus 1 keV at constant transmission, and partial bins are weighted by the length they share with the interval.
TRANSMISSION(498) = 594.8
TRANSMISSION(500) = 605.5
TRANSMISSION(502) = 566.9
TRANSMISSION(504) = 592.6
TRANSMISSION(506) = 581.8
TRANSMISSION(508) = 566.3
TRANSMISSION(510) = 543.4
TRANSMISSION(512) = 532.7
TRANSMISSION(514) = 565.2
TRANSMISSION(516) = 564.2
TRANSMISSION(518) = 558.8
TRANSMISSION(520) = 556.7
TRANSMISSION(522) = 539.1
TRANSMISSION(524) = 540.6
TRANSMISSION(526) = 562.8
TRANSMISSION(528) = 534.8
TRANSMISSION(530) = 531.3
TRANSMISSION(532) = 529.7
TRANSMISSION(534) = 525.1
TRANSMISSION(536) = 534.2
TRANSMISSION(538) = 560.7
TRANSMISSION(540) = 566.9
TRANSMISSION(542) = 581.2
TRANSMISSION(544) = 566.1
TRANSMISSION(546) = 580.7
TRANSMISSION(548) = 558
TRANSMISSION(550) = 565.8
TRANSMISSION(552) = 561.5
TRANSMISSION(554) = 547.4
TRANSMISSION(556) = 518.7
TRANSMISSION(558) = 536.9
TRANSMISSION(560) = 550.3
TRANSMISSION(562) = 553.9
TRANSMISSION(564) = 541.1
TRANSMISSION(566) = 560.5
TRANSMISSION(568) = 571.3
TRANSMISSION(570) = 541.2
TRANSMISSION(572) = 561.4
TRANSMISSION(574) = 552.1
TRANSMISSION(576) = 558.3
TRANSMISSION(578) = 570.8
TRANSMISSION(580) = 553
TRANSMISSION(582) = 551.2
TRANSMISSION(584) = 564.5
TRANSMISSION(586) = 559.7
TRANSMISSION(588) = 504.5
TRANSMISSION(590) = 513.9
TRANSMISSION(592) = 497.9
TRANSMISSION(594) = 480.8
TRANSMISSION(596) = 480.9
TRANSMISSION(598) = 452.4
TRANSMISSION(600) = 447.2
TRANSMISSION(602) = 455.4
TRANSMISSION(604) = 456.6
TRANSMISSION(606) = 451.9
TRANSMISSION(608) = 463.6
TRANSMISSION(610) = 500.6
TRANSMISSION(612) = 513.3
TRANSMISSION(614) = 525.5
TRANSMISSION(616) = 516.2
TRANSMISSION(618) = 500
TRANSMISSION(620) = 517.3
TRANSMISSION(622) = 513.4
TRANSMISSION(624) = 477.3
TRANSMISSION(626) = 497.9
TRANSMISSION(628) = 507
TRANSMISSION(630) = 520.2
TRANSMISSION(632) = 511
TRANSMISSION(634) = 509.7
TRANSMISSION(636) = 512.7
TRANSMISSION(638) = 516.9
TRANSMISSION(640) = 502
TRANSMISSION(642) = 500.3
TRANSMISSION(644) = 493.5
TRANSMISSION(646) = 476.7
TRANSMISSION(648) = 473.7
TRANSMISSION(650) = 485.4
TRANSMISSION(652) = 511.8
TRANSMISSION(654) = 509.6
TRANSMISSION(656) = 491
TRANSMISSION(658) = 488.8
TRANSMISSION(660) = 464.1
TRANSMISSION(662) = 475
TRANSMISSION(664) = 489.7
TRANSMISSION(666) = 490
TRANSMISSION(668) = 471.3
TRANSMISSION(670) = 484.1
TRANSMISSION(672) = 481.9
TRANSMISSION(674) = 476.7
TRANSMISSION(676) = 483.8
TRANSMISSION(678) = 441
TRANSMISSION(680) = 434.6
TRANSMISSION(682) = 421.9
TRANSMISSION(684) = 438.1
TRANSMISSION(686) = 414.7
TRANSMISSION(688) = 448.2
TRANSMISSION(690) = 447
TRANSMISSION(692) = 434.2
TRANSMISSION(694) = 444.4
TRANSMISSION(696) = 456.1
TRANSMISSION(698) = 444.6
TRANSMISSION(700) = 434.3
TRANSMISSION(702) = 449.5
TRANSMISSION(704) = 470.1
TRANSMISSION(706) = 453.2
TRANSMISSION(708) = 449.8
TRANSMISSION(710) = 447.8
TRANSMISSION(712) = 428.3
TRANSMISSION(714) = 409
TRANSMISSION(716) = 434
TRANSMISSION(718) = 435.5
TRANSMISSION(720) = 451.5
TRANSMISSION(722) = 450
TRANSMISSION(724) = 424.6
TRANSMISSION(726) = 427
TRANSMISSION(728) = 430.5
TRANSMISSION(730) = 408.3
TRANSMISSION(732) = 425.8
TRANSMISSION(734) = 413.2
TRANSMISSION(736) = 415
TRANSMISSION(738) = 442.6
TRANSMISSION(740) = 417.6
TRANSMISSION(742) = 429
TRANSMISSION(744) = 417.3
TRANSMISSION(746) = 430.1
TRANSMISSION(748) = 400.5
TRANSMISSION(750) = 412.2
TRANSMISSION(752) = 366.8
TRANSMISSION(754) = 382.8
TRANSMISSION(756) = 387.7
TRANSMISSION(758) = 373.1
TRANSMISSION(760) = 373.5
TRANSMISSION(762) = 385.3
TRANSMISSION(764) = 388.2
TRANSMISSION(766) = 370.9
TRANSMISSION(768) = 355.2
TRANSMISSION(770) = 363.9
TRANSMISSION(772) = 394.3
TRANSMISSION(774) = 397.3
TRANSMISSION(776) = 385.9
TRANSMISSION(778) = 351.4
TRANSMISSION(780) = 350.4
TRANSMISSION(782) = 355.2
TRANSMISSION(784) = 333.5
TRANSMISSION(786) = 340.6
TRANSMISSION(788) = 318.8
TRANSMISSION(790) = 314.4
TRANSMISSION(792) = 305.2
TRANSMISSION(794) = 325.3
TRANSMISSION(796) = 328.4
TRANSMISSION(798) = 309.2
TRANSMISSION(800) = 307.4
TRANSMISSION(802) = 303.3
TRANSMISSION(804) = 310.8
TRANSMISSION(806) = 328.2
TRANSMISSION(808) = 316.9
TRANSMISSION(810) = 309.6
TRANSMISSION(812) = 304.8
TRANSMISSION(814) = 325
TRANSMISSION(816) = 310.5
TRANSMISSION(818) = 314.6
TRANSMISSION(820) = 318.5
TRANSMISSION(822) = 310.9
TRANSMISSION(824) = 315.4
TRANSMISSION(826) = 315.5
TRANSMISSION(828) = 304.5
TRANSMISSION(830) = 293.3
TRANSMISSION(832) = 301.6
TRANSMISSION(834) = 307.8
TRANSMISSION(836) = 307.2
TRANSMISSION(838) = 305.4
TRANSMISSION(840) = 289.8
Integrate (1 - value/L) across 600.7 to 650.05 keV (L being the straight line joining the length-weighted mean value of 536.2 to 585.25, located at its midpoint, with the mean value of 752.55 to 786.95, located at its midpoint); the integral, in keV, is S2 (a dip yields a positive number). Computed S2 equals 0.27 keV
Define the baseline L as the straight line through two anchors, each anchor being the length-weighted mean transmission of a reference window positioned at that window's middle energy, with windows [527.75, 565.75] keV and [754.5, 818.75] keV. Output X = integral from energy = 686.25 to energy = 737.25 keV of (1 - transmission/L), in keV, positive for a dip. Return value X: -3.75 keV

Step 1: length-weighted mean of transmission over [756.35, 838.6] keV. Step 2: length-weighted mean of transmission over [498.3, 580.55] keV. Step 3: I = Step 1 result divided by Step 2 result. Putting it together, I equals 0.6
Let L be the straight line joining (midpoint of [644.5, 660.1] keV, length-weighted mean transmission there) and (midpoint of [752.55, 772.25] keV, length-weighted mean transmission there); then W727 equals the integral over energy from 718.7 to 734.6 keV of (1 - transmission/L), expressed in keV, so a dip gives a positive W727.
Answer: -0.6 keV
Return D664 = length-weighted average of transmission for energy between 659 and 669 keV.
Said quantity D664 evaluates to 478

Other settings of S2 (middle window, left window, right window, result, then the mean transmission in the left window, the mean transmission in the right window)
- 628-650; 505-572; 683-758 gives -0.8 keV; 553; 428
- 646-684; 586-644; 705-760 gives -1.0 keV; 496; 420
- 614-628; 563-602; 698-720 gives -0.1 keV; 528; 442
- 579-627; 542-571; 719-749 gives 1.9 keV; 555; 426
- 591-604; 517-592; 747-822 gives 1.1 keV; 550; 346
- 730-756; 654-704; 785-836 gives -1.5 keV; 460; 313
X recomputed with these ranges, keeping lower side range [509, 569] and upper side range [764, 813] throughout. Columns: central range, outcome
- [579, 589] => -0.7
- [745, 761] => -1.0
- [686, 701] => -0.8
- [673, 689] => -0.6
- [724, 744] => -2.0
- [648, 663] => -1.2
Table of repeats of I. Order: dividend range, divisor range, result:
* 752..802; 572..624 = 0.69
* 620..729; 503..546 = 0.84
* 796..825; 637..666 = 0.64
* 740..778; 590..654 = 0.79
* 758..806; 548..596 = 0.64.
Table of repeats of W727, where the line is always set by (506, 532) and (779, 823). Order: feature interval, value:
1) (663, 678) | -1.87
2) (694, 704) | -1.12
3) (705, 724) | -2.36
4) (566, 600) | -2.19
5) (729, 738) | -1.04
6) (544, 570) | -1.74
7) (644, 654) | -1.03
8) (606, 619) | -0.70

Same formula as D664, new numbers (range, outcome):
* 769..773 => 379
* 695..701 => 445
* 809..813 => 307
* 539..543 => 574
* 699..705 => 451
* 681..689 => 431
